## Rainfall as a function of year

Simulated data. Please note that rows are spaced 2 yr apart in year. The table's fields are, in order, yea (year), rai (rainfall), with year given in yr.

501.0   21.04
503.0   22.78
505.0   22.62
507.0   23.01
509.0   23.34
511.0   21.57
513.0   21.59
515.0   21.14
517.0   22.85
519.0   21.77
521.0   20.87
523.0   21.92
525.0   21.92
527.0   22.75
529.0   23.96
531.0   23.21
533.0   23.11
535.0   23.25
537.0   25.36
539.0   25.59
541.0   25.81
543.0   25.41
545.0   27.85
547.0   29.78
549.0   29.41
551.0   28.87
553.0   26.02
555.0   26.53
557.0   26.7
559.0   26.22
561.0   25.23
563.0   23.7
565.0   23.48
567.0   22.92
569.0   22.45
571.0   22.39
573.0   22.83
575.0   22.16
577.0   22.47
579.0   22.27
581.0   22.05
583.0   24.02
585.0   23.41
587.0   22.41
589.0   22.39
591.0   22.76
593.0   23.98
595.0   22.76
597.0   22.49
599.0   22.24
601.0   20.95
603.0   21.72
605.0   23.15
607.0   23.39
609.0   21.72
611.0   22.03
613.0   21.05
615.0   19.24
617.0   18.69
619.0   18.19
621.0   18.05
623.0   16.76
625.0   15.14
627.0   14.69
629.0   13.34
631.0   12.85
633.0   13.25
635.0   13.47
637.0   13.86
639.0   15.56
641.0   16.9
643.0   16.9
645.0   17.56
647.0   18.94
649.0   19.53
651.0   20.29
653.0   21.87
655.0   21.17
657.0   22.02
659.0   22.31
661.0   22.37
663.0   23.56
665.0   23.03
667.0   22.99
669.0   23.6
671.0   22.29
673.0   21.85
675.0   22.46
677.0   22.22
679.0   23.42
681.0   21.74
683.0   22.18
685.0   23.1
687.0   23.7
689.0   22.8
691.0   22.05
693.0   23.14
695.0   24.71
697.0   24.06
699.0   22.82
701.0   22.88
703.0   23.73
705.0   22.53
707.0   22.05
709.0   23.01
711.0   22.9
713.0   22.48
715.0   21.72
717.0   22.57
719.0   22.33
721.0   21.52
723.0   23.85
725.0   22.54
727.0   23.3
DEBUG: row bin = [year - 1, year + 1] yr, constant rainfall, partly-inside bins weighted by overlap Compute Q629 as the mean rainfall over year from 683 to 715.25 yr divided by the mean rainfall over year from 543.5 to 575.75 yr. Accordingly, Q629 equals 0.9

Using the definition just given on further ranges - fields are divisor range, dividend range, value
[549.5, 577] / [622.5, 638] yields 0.57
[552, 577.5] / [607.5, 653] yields 0.72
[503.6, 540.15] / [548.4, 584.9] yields 1.07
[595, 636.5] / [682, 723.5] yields 1.22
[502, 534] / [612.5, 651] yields 0.74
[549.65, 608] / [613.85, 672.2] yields 0.79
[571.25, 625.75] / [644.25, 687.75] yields 1.02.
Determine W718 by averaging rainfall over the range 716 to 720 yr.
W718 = 22.4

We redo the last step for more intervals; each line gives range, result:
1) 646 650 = 19.2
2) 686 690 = 23.2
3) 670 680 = 22.4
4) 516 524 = 21.9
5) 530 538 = 23.7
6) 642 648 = 17.8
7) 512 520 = 21.8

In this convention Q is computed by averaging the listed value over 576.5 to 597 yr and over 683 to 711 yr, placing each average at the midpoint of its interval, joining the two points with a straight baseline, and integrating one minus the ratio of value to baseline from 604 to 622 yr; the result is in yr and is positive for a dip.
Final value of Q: 1.8 yr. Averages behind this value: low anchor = 22.8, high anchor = 23.1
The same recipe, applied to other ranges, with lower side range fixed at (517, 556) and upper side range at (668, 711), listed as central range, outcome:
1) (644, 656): 1.8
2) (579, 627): 5.8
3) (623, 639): 6.5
